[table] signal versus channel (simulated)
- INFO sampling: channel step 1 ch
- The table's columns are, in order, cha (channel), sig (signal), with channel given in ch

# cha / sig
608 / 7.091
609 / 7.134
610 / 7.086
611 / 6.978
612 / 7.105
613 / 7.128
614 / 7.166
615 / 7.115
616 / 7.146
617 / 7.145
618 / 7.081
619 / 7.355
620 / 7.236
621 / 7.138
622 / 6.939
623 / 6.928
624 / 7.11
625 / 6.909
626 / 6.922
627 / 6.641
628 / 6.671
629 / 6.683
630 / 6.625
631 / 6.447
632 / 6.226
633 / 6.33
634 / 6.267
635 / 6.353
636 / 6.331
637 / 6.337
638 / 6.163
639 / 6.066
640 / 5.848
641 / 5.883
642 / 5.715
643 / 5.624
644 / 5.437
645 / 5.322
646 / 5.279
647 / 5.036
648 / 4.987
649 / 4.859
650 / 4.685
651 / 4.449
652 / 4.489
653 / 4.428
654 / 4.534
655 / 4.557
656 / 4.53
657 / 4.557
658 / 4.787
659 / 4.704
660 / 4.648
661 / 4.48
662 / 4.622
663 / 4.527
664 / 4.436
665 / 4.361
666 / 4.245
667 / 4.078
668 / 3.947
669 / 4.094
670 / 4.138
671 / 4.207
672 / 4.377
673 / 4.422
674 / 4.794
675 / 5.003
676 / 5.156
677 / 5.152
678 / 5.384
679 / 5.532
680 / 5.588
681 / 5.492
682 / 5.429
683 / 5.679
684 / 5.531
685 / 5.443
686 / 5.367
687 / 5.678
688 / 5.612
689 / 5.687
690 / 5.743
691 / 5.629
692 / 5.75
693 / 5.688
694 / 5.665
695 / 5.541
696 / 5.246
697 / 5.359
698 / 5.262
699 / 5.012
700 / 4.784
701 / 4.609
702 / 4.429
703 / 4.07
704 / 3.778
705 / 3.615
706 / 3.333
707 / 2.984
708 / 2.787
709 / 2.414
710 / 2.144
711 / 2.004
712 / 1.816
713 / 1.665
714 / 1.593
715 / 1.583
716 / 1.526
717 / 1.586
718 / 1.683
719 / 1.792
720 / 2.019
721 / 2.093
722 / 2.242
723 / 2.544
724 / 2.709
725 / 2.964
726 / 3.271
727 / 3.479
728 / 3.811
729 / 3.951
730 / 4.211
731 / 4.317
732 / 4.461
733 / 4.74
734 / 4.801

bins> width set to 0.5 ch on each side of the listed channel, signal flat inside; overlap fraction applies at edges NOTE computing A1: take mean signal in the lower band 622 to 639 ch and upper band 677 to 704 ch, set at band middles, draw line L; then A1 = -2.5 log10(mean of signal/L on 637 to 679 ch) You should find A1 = 0.23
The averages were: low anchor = 6.56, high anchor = 5.32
